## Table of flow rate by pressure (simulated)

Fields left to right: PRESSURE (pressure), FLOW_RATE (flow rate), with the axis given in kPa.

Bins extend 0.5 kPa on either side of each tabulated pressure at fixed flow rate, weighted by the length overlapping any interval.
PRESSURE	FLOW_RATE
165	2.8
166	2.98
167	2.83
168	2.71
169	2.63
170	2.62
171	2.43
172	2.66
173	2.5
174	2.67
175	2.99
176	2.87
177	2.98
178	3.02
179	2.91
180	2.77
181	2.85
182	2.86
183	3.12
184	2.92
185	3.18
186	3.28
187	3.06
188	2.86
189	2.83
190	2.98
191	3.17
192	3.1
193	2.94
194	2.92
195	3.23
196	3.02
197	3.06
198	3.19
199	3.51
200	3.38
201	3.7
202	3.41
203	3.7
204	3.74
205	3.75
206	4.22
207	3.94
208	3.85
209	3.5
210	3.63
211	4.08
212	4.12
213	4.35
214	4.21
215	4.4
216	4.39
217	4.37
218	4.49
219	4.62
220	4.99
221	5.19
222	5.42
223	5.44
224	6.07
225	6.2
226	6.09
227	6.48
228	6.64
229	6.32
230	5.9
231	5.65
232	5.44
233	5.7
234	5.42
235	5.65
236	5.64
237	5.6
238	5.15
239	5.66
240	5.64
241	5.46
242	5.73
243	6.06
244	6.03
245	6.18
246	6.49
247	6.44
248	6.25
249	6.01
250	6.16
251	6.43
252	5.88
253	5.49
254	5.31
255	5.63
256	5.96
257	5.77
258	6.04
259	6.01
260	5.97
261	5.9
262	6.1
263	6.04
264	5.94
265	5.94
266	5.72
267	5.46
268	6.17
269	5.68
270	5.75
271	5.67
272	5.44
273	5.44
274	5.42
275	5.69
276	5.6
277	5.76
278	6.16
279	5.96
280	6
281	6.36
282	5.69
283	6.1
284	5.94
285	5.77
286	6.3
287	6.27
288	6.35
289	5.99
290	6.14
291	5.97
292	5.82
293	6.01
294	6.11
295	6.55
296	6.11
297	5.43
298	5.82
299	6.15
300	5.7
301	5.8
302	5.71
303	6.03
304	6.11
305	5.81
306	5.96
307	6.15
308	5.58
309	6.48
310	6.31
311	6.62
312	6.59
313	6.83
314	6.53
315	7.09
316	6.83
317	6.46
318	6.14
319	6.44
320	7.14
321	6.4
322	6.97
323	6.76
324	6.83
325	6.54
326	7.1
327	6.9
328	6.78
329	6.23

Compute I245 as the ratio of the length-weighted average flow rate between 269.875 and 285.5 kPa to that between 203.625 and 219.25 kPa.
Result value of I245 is 1.4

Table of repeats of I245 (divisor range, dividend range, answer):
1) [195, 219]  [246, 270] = 1.55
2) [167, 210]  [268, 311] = 1.90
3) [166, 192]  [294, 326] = 2.20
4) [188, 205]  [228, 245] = 1.77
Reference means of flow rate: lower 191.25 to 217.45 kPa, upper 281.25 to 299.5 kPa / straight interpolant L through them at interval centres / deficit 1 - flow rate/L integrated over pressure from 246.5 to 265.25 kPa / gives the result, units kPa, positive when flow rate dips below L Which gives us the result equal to -3.2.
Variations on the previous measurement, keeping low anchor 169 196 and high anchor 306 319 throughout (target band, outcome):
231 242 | -2.95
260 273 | -1.55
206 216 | -0.95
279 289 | -0.71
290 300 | -0.03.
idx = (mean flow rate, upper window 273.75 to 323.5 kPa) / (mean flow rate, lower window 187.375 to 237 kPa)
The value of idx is 1.40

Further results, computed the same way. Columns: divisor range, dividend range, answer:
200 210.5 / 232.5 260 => 1.57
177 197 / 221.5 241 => 1.93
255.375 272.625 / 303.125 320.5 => 1.09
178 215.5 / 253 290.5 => 1.73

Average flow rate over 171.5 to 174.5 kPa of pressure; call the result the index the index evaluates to 2.61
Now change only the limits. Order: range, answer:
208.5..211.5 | 3.74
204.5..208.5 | 3.94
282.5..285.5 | 5.94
